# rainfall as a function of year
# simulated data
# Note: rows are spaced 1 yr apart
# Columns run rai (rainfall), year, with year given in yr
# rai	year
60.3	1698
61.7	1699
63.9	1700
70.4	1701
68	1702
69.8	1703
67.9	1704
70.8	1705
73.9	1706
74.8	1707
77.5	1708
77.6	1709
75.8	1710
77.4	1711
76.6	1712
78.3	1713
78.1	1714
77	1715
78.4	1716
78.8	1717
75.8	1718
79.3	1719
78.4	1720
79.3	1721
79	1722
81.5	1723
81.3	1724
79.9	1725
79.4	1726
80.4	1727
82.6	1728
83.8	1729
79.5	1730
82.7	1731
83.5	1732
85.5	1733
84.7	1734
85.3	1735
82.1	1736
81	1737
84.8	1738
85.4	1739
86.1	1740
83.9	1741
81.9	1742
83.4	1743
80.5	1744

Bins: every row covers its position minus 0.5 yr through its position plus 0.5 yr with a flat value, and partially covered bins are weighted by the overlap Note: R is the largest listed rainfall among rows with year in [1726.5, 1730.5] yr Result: 83.8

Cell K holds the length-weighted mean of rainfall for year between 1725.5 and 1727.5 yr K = 79.9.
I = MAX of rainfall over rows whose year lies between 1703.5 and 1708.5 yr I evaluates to 77.5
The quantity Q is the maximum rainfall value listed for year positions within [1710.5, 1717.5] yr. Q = 78.8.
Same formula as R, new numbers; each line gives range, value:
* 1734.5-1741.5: 86.1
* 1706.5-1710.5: 77.6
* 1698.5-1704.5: 70.4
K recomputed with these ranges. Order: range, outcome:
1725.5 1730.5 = 81.1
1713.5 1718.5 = 77.6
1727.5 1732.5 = 82.4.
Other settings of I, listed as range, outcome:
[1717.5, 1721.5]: 79.3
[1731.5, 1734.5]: 85.5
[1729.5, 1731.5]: 82.7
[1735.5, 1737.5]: 82.1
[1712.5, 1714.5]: 78.3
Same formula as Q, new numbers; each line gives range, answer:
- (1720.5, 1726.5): 81.5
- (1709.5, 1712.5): 77.4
